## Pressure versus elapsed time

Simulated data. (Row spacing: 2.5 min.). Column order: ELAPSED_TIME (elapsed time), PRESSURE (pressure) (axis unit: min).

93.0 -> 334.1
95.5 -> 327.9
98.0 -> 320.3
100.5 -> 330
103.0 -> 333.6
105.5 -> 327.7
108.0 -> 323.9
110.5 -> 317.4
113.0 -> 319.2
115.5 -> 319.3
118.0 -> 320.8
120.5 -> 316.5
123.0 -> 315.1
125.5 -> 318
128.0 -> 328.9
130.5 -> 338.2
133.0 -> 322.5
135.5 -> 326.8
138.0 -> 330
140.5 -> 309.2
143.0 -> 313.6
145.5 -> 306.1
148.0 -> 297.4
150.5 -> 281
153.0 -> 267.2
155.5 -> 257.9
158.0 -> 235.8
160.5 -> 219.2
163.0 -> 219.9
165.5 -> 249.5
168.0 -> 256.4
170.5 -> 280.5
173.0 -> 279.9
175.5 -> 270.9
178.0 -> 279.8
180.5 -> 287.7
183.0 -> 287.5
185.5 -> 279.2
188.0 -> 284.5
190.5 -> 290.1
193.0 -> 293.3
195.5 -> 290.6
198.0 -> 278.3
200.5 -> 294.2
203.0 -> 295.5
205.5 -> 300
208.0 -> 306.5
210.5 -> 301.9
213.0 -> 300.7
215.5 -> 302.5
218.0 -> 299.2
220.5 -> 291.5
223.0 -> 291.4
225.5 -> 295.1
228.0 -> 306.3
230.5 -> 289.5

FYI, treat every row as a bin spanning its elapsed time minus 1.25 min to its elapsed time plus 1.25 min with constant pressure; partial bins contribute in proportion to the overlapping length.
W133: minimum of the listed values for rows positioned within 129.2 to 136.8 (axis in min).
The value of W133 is 322.5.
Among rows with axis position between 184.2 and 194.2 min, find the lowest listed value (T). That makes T 279.2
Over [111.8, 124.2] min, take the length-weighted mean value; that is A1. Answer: 318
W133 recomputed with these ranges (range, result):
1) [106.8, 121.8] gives 316.5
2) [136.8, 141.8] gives 309.2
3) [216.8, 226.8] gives 291.4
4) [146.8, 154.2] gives 267.2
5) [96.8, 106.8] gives 320.3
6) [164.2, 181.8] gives 249.5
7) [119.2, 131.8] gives 315.1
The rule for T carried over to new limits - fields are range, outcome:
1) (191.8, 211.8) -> 278.3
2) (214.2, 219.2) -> 299.2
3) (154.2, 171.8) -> 219.2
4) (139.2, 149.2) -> 297.4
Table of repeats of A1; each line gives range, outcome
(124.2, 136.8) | 327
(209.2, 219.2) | 301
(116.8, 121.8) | 319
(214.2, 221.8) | 298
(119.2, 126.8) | 317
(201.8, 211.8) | 301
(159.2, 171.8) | 245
